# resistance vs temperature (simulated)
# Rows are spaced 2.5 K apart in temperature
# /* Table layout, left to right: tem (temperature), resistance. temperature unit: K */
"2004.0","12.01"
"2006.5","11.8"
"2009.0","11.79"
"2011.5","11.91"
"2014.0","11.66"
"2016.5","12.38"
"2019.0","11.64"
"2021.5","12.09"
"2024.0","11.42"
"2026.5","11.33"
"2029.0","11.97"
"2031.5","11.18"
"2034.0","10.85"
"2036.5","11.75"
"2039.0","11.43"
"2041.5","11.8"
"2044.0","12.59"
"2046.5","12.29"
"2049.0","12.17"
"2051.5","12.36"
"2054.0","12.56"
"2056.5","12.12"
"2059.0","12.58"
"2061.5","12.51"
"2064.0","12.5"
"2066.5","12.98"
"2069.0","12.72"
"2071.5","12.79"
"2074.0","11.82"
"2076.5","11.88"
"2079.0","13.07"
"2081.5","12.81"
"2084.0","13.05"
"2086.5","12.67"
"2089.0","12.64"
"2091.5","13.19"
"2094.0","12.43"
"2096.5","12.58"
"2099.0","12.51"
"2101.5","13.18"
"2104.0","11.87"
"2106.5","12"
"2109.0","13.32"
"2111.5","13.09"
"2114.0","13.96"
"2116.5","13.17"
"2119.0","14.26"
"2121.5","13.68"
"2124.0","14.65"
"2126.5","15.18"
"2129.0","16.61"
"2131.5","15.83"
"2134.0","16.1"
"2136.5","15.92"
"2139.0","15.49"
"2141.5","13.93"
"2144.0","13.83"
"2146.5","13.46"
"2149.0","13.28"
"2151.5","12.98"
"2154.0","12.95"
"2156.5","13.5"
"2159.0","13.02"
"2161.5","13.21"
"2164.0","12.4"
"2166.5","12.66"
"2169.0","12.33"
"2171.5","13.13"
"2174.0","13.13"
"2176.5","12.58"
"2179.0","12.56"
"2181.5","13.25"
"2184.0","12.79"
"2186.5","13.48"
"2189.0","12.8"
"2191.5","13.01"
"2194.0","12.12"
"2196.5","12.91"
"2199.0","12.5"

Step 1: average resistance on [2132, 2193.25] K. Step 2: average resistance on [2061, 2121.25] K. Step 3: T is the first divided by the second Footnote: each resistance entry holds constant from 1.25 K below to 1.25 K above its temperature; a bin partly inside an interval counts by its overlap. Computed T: 1.05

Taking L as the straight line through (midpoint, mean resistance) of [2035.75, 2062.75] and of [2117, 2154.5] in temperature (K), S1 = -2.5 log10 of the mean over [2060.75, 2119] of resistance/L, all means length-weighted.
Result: 0.04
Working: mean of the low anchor 12.2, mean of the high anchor 14.5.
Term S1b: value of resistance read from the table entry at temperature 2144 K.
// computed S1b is 13.83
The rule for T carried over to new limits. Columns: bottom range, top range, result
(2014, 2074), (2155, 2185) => 1.07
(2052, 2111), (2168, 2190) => 1.02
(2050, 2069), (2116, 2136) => 1.20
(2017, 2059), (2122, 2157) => 1.23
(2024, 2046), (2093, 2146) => 1.20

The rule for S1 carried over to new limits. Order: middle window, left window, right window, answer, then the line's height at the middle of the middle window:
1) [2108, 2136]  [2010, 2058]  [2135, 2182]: -0.130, 12.9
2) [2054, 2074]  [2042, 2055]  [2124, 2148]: 0.025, 12.8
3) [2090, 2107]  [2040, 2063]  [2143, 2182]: 0.004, 12.6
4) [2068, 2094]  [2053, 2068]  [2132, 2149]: 0.038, 13.1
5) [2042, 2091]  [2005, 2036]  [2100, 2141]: 0.028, 12.9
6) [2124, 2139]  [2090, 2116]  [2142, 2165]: -0.207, 13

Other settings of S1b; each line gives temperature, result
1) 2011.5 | 11.91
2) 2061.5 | 12.51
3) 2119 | 14.26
